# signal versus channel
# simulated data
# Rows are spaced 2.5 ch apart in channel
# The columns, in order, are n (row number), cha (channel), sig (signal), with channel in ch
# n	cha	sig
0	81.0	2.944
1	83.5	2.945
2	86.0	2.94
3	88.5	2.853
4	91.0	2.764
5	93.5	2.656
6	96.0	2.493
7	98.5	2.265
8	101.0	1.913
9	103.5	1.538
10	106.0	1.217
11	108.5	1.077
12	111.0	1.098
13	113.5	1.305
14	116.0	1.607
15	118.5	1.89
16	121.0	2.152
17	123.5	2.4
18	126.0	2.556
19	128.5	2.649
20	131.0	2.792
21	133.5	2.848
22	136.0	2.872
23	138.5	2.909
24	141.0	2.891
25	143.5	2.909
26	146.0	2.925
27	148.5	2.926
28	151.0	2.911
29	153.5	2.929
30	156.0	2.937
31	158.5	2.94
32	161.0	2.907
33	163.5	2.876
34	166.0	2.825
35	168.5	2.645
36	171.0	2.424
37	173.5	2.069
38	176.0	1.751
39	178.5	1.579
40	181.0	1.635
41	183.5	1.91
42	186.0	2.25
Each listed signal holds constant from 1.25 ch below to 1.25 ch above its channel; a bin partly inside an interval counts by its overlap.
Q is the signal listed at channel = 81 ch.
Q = 2.944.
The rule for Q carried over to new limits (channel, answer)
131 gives 2.792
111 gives 1.098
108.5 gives 1.077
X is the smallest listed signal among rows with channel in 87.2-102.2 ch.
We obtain 1.913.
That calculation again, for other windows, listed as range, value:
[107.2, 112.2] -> 1.077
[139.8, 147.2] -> 2.891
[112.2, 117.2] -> 1.305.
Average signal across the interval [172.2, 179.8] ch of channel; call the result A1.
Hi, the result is 1.8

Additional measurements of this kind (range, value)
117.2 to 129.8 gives 2.33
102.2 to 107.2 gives 1.38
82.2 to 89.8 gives 2.91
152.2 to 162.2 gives 2.93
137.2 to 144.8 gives 2.9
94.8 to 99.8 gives 2.37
